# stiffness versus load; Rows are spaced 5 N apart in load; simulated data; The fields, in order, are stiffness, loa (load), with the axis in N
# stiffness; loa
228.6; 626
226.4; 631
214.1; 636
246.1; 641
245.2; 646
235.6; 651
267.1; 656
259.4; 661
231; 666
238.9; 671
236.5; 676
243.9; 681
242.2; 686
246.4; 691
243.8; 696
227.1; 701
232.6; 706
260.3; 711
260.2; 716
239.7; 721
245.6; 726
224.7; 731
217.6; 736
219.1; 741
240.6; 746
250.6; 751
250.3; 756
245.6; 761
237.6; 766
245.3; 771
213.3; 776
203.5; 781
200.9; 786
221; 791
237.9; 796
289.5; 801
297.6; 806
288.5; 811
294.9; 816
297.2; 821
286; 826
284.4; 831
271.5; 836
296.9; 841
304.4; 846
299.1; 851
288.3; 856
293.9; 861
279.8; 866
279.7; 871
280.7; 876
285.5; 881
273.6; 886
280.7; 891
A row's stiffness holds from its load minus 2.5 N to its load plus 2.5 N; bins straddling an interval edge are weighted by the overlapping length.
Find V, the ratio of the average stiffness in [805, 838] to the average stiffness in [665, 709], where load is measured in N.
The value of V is 1.21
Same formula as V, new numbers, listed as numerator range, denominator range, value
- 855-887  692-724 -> 1.16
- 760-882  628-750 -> 1.12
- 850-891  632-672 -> 1.18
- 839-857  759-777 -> 1.26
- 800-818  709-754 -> 1.22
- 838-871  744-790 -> 1.26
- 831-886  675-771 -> 1.19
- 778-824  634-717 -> 1.07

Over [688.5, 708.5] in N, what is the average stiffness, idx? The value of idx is 237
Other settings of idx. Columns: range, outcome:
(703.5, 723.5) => 248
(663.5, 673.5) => 235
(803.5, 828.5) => 293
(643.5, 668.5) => 248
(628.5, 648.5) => 233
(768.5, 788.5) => 216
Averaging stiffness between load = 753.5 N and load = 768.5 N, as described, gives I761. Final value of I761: 244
